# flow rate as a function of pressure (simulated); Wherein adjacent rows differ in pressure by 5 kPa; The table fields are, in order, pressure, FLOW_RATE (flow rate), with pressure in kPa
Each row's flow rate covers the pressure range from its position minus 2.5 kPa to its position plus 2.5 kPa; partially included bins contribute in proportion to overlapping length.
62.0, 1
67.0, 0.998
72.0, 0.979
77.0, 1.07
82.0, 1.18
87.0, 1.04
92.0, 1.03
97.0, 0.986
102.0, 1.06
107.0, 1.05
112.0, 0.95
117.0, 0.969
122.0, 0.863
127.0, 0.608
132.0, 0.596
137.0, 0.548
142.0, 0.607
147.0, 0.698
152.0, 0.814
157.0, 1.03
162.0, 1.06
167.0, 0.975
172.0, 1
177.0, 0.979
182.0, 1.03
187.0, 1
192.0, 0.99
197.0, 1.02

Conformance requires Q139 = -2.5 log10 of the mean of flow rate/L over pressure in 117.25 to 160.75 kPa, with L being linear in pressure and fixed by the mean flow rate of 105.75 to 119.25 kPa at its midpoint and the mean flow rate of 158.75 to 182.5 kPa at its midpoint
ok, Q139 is 0.317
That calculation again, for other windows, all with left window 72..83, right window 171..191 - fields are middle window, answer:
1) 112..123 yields 0.13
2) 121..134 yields 0.48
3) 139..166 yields 0.21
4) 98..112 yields 0.03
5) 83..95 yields 0.02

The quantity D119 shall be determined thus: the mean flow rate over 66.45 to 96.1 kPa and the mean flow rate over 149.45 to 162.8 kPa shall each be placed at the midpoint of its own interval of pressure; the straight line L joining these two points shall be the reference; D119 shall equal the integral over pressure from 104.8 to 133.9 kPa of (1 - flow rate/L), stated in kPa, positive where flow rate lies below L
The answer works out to 4.7 kPa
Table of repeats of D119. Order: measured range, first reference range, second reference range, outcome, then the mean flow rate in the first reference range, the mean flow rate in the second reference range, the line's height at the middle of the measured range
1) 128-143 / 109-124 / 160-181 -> 5.9 kPa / 0.934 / 1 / 0.958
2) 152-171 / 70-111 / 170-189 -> 0.3 kPa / 1.05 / 1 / 1.01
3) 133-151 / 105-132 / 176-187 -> 5.6 kPa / 0.858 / 1.01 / 0.914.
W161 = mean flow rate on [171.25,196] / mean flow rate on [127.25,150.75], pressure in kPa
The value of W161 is 1.6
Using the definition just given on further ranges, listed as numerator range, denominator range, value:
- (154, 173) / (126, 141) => 1.73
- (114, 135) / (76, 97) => 0.71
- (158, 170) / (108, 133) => 1.24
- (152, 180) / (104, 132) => 1.15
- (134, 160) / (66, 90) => 0.70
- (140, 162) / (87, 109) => 0.80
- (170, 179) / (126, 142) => 1.69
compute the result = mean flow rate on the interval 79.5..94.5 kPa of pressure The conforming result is 1.08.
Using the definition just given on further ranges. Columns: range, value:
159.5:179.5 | 1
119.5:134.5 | 0.689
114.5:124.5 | 0.916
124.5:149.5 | 0.611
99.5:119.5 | 1.01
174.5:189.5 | 1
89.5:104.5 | 1.03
